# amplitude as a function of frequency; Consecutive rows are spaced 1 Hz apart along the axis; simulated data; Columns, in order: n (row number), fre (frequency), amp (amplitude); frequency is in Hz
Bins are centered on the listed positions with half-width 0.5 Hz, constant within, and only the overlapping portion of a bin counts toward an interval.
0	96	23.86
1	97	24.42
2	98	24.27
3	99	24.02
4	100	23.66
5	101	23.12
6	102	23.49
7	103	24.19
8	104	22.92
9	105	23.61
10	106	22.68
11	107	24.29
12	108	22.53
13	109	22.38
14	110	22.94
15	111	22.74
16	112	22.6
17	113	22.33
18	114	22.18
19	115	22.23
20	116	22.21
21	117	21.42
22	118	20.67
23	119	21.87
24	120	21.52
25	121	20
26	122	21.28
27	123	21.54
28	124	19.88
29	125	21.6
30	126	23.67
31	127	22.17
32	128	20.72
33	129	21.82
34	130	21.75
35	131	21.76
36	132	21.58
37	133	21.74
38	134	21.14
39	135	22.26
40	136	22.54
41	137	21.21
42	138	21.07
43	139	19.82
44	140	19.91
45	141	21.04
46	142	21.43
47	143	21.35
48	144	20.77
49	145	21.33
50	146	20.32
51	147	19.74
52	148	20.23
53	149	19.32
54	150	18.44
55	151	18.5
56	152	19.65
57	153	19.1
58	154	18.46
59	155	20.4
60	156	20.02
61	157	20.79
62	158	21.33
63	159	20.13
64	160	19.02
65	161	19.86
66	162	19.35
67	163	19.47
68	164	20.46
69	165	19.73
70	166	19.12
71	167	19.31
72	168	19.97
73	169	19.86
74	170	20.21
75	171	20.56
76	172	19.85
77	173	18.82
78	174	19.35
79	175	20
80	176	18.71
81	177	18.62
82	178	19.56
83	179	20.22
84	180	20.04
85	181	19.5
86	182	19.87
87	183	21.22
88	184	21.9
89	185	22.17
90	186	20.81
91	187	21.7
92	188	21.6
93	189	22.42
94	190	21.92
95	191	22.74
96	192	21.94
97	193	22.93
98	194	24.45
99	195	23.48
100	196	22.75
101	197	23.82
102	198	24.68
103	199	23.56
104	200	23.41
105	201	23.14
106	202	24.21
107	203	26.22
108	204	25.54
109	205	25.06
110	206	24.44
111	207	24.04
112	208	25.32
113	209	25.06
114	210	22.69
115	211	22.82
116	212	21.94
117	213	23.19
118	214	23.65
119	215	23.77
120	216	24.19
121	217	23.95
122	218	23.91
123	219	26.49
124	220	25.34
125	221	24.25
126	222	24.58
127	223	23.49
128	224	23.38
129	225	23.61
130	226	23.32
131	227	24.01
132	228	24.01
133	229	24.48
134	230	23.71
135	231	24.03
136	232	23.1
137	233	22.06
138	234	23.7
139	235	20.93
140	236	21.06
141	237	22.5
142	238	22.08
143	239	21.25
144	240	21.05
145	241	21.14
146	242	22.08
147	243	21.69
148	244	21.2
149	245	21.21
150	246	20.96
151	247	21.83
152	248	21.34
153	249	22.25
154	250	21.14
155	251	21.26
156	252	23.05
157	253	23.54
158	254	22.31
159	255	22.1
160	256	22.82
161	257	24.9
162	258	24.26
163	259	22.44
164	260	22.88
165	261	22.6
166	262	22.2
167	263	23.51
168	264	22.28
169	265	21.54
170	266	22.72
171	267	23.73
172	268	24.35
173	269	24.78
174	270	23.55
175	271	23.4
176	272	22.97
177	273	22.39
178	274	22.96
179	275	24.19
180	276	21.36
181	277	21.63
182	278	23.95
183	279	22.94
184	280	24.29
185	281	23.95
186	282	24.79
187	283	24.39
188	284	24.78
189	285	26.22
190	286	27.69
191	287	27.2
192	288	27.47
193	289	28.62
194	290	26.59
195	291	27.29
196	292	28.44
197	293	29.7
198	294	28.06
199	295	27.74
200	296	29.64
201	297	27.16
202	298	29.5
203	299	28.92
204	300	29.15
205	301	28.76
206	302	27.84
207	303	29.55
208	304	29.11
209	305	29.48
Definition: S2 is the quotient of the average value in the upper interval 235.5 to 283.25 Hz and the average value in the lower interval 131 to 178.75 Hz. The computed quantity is 1.12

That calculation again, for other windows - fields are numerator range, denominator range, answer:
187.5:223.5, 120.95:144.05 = 1.11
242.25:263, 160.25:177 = 1.14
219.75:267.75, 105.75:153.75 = 1.07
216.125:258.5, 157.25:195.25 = 1.11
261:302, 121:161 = 1.22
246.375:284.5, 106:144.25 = 1.06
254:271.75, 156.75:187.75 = 1.15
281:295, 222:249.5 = 1.20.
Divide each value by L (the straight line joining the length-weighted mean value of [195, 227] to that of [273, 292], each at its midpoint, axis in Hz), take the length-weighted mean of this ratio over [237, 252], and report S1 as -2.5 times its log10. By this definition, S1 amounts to 0.14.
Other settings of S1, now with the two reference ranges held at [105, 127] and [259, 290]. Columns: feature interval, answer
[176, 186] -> 0.13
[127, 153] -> 0.08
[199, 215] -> -0.04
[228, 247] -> 0.07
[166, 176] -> 0.16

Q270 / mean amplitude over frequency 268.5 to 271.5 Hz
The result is 23.9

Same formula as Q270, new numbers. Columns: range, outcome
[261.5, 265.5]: 22.4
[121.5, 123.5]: 21.4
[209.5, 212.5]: 22.5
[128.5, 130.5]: 21.8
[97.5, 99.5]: 24.1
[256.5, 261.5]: 23.4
